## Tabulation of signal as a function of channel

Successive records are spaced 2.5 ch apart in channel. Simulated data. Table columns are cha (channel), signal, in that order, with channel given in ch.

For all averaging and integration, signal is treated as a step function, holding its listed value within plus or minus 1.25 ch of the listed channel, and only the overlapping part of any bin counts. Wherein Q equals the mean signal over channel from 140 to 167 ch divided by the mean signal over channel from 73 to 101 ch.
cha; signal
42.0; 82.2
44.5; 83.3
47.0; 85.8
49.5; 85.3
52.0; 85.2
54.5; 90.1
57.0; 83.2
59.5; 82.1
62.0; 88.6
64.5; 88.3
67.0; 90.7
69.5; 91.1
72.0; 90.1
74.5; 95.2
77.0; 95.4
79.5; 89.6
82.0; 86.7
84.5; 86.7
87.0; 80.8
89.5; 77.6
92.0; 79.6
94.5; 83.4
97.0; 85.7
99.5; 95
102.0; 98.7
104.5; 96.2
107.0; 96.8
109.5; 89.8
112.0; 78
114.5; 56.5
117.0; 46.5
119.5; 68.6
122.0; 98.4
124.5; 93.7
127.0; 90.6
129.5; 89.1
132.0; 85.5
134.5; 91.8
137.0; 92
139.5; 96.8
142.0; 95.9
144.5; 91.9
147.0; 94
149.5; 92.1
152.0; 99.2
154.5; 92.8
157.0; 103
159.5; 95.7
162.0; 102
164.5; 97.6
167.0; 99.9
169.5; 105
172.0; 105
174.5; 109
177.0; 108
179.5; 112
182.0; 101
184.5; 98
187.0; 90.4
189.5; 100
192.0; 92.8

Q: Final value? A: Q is 1.11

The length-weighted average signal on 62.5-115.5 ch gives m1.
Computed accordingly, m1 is 87.4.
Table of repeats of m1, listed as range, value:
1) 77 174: 89.9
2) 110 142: 83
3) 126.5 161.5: 93.8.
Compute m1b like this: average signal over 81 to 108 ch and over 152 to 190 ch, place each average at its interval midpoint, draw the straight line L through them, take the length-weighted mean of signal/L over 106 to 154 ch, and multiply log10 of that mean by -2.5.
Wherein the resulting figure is 0.09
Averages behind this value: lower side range 87.9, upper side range 101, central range 86.7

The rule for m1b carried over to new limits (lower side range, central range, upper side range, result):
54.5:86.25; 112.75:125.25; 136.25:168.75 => 0.282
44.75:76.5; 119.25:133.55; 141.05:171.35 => 0.065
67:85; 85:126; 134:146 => 0.115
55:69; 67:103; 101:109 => 0.045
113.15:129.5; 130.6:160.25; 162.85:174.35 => -0.052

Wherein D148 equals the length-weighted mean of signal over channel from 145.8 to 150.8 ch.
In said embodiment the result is 93.1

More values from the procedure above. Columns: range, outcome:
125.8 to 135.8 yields 89.3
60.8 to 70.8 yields 89.7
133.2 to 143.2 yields 94.1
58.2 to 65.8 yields 86.3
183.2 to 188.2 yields 94.3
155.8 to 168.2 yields 99.6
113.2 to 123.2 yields 67.4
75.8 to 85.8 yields 89.5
